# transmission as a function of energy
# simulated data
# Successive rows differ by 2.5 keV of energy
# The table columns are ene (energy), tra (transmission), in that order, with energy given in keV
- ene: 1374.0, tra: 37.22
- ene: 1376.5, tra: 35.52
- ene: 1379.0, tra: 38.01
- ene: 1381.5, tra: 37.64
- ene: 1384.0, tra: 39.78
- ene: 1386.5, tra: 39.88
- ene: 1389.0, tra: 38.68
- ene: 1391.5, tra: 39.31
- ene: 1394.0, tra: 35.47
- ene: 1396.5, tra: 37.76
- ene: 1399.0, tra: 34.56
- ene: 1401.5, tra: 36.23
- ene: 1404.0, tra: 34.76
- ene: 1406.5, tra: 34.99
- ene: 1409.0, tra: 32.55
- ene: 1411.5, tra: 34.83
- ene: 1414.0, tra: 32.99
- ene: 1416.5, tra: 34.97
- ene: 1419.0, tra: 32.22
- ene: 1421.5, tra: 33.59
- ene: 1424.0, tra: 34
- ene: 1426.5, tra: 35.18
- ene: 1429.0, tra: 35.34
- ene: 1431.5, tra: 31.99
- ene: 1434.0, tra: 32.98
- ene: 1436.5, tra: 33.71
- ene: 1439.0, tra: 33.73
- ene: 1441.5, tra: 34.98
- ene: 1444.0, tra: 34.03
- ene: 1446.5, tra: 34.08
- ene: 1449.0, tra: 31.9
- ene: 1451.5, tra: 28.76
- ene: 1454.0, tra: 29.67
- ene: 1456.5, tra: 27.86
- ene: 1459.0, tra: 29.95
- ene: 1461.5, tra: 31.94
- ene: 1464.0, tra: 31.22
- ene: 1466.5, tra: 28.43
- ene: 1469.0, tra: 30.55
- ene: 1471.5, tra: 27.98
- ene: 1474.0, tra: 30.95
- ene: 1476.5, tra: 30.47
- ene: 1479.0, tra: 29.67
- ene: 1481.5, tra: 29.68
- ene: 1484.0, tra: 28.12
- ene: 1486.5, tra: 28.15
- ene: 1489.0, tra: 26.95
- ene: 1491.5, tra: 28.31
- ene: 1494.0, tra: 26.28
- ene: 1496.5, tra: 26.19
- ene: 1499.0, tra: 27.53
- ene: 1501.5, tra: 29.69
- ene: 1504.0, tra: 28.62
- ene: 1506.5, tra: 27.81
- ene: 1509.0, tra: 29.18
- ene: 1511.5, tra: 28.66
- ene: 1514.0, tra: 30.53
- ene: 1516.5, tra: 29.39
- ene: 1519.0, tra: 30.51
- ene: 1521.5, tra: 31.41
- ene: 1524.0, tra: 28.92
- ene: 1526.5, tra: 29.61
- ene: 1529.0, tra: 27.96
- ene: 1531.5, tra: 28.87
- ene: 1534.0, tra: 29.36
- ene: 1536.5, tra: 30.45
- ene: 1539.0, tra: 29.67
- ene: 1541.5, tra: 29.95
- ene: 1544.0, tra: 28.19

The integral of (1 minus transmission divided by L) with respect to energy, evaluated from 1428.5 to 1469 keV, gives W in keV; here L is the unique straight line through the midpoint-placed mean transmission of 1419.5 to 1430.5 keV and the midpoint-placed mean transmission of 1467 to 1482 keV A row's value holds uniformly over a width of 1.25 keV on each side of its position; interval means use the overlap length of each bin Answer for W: 0.5 keV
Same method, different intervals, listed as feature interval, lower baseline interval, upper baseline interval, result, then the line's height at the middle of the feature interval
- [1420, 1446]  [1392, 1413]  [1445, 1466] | -1.08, 32.6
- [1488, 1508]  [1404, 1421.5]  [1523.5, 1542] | 1.91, 30.6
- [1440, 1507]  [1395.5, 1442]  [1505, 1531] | 4.09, 31.6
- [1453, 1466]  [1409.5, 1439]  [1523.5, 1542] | 0.92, 32.3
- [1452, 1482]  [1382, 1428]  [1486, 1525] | 1.42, 31.3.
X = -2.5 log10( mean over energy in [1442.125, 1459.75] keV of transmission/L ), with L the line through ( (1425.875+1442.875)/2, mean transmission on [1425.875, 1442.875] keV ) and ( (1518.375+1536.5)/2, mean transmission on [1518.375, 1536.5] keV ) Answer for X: 0.07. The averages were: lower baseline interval 33.9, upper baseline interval 29.6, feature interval 31.1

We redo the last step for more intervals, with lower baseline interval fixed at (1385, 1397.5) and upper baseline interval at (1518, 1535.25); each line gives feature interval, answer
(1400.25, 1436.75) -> 0.08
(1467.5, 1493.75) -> 0.12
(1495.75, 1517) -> 0.08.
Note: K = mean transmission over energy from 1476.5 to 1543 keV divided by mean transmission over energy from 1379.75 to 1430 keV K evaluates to 0.81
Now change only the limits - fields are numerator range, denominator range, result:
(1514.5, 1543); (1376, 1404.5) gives 0.79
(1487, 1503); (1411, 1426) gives 0.82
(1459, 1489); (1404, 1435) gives 0.88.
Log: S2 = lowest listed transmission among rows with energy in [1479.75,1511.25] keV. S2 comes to 26.19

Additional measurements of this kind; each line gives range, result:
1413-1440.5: 31.99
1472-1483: 29.67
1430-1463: 27.86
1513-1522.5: 29.39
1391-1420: 32.22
